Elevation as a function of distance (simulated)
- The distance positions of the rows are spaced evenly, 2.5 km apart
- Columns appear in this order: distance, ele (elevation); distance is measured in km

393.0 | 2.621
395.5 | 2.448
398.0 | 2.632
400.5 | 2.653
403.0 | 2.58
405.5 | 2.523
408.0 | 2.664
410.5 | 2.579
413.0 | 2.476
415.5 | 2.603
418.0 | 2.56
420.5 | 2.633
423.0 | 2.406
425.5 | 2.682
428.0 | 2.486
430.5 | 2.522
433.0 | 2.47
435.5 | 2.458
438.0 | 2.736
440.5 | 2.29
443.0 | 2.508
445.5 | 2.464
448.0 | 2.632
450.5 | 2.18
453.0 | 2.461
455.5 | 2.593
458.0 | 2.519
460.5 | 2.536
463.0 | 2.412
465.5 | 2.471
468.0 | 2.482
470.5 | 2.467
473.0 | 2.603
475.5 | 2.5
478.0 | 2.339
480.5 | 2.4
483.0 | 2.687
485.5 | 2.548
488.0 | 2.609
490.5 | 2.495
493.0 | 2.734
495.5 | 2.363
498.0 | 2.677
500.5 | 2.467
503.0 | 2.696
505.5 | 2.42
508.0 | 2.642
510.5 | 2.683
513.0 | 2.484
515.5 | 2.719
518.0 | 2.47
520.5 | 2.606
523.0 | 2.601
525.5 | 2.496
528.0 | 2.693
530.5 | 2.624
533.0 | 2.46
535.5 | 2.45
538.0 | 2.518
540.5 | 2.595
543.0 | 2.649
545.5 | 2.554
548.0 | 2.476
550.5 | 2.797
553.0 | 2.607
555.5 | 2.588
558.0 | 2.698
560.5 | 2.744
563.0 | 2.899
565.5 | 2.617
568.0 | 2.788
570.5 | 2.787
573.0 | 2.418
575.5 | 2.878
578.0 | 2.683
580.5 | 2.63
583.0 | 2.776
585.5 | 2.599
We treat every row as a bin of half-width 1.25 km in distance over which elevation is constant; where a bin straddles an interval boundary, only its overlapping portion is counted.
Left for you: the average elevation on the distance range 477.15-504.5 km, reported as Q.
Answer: 2.55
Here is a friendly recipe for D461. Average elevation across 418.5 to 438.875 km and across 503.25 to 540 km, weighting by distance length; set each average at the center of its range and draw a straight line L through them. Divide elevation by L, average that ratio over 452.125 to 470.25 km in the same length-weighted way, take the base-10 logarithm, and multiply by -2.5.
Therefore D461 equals 0.025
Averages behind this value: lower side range 2.55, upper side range 2.57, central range 2.5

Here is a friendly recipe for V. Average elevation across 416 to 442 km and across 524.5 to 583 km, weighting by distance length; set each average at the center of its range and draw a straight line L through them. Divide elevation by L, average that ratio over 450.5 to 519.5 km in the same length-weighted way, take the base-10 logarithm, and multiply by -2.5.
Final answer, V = 0.02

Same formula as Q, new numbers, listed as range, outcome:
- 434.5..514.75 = 2.52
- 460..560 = 2.56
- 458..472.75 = 2.49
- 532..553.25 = 2.57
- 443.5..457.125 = 2.47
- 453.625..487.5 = 2.51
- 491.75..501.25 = 2.57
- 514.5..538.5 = 2.56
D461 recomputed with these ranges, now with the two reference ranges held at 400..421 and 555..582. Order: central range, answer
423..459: 0.05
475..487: 0.06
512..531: 0.03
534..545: 0.06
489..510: 0.04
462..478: 0.06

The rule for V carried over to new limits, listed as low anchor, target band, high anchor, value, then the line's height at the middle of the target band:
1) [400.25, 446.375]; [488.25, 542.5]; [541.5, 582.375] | 0.026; 2.63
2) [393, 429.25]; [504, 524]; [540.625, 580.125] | 0.026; 2.64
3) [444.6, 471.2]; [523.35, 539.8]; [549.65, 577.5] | 0.039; 2.64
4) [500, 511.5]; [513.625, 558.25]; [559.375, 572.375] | 0.035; 2.67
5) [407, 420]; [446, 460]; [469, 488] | 0.025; 2.54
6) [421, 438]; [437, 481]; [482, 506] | 0.031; 2.55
